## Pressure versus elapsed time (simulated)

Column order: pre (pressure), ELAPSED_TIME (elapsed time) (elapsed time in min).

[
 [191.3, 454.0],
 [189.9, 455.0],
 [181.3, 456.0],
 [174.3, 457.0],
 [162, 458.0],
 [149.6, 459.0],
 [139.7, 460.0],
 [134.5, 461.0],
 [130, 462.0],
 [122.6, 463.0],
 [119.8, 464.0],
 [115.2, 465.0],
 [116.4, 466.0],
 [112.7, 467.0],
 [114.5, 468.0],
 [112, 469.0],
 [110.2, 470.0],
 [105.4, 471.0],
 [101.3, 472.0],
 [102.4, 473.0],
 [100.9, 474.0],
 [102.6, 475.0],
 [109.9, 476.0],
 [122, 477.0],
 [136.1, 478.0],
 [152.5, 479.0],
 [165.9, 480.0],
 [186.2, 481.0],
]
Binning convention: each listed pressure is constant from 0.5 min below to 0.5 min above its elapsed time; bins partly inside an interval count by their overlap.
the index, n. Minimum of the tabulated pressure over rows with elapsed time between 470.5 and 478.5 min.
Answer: 100.9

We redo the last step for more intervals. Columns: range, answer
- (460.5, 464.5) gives 119.8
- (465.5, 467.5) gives 112.7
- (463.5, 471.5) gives 105.4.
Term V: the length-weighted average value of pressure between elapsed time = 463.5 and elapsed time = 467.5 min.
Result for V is 116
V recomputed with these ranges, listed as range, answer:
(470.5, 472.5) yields 103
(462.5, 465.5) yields 119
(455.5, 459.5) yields 167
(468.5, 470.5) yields 111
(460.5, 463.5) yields 129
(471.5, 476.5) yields 103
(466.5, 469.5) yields 113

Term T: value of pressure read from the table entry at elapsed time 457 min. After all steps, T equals 174.3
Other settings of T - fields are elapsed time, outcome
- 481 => 186.2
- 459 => 149.6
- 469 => 112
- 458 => 162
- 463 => 122.6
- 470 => 110.2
